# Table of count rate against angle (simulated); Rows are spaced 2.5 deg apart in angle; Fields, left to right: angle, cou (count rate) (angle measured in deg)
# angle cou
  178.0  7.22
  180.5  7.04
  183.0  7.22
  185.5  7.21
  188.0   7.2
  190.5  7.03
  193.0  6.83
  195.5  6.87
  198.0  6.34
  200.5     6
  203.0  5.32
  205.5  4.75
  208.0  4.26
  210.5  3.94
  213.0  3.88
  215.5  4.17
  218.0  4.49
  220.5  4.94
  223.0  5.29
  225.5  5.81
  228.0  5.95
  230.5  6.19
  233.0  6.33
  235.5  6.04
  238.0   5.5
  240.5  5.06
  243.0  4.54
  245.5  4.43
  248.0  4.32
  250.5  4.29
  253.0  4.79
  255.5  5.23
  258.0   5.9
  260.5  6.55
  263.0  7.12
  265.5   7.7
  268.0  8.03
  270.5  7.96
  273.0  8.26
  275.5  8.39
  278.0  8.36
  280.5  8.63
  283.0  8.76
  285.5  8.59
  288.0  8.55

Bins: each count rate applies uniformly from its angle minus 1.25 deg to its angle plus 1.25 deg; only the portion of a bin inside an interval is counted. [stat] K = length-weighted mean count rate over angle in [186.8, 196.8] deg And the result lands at 6.98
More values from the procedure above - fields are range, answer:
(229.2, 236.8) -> 6.18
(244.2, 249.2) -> 4.38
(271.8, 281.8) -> 8.41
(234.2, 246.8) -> 5.12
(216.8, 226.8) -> 5.14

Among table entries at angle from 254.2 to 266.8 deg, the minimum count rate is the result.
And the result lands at 5.23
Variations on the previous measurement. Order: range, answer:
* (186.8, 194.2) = 6.83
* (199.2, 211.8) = 3.94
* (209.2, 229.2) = 3.88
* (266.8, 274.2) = 7.96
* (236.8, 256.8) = 4.29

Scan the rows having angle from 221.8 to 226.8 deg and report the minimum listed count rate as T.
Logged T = 5.29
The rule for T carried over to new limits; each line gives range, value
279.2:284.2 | 8.63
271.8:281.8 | 8.26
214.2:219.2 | 4.17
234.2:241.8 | 5.06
